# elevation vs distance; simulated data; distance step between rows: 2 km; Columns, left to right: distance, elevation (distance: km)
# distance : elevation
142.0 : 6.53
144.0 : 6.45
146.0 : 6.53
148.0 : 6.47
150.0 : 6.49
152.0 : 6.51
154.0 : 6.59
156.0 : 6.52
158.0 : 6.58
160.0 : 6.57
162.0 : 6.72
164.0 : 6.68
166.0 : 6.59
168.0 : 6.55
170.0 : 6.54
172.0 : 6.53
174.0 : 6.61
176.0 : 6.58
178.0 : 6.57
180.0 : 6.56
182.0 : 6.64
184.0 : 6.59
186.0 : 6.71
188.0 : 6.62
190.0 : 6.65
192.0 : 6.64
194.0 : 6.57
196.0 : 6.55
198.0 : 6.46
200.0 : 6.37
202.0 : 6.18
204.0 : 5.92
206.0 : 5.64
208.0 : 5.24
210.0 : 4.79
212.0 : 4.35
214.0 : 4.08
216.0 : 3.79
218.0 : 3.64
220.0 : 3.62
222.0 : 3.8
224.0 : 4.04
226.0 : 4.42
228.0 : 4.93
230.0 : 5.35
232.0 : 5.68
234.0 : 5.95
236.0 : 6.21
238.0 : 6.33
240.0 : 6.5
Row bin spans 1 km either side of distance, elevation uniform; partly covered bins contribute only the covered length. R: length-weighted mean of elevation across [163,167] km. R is 6.63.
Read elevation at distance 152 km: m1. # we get 6.51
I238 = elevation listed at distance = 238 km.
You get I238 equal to 6.33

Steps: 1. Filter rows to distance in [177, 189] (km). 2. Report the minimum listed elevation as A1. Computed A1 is 6.56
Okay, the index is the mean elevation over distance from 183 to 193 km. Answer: 6.64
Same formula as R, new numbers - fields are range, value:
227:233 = 5.32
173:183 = 6.59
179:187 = 6.62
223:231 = 4.69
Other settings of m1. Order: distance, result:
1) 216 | 3.79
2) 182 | 6.64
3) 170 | 6.54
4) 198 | 6.46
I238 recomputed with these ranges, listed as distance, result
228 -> 4.93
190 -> 6.65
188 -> 6.62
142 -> 6.53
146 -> 6.53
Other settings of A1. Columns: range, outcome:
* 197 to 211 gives 4.79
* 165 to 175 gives 6.53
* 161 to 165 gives 6.68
